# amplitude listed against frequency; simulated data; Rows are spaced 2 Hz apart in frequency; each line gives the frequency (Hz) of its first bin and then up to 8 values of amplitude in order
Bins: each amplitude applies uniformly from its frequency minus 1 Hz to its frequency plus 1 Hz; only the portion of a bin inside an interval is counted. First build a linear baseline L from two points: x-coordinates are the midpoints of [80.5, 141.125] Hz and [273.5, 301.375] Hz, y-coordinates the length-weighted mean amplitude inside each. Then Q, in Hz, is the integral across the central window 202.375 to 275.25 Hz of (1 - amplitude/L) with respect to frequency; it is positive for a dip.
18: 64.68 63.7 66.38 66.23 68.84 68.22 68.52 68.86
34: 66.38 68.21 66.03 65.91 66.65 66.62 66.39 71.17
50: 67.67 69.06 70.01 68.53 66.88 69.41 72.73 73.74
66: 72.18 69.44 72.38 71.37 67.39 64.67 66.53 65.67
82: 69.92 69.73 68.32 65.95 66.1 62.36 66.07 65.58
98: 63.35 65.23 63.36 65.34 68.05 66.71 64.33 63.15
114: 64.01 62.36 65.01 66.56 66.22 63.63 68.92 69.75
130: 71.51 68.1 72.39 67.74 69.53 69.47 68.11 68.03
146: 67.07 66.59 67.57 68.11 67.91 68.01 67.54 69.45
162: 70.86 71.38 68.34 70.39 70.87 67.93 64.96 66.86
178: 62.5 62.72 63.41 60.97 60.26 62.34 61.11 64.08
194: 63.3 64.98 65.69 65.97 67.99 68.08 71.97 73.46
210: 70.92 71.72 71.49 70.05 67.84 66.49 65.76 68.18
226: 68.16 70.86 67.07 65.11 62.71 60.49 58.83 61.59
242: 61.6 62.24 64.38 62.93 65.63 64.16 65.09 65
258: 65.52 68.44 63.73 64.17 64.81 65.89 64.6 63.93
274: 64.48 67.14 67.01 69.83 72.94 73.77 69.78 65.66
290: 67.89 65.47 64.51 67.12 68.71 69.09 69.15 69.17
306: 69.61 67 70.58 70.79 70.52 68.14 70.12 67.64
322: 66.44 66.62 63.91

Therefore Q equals 1.8 Hz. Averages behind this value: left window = 66.6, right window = 68.2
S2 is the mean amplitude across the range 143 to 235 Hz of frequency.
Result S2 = 67.1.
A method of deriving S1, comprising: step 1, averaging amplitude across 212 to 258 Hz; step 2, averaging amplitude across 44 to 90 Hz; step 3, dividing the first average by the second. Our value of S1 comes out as 0.95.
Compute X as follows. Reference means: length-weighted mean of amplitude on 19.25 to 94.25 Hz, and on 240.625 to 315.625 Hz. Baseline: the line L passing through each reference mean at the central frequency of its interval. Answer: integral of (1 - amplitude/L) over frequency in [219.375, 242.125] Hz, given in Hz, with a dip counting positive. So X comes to 0.8 Hz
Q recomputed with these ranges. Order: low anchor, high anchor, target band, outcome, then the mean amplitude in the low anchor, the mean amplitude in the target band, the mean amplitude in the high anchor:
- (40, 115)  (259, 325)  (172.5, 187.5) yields 1.0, 67.4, 63.2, 67.7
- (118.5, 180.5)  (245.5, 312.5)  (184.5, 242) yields 1.2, 68.1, 66.2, 67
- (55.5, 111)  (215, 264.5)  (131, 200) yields -0.5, 67.5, 66.7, 65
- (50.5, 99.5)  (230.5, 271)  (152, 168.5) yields -0.8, 68.2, 69.1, 63.9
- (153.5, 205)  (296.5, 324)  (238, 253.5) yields 1.0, 66.1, 63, 68.9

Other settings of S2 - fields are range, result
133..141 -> 69.8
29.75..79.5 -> 68.6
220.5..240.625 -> 65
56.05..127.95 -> 67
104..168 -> 67.6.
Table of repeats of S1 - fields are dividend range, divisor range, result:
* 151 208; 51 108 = 0.98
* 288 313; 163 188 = 1.04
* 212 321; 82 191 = 1.00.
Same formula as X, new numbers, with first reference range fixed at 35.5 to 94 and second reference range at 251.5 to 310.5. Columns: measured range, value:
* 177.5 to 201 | 1.6 Hz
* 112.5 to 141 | 0.2 Hz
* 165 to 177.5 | -0.1 Hz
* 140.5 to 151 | 0.0 Hz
